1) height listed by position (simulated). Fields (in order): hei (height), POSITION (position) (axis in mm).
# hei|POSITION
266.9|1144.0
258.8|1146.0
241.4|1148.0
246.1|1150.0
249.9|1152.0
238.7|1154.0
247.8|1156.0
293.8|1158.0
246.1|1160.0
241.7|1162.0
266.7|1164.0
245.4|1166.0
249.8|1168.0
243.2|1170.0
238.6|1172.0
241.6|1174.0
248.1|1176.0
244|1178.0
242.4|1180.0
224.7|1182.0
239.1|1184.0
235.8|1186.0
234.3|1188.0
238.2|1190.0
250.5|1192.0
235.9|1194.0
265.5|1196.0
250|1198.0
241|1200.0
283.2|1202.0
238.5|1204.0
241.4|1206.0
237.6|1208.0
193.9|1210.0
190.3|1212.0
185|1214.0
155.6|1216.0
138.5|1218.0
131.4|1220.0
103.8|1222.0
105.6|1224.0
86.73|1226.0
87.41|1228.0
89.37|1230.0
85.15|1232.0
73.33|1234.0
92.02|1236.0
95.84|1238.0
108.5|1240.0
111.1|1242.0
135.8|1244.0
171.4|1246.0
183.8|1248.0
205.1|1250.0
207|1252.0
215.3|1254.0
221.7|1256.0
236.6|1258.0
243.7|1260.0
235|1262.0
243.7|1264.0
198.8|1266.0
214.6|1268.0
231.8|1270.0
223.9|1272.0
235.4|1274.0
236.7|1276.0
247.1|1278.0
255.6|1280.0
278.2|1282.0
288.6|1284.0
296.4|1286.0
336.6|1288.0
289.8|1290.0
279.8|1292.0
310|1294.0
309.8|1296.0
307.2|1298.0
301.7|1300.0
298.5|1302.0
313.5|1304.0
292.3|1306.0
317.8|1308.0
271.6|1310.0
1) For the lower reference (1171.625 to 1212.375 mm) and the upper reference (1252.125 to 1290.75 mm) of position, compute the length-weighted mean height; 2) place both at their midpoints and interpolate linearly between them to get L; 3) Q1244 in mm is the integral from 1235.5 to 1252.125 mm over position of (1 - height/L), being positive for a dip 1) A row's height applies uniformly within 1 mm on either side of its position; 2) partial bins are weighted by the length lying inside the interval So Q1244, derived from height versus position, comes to 6.85 mm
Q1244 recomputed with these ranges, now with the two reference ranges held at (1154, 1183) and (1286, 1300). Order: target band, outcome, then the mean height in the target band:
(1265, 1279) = 3.24 mm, 227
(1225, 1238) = 8.94 mm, 86.5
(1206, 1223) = 6.14 mm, 171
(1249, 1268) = 4.36 mm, 223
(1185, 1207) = 1.15 mm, 247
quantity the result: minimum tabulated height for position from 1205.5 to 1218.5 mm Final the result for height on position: 138.5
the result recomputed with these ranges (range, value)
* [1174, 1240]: 73.33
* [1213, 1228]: 86.73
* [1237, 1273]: 95.84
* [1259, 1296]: 198.8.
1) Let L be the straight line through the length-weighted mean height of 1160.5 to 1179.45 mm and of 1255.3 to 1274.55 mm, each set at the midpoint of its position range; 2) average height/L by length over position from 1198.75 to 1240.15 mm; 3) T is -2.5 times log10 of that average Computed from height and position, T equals 0.49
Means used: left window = 246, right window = 228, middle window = 152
